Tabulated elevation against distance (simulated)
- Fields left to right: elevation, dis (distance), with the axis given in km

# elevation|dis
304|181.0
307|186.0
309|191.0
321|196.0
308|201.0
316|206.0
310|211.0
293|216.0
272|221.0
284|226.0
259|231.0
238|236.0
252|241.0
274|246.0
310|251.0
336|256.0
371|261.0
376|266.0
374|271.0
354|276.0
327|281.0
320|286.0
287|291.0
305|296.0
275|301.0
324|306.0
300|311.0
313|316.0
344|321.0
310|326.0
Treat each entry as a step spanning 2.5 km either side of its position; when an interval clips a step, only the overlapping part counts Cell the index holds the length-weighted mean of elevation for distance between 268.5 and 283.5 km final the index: 352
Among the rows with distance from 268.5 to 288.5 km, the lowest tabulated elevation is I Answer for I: 320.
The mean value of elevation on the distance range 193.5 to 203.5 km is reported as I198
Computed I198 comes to 314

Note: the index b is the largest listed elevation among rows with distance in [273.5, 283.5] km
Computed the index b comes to 354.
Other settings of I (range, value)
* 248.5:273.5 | 310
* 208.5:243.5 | 238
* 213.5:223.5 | 272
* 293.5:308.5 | 275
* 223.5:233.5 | 259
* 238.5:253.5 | 252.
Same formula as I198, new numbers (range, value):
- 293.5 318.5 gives 303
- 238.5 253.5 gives 279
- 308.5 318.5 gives 306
